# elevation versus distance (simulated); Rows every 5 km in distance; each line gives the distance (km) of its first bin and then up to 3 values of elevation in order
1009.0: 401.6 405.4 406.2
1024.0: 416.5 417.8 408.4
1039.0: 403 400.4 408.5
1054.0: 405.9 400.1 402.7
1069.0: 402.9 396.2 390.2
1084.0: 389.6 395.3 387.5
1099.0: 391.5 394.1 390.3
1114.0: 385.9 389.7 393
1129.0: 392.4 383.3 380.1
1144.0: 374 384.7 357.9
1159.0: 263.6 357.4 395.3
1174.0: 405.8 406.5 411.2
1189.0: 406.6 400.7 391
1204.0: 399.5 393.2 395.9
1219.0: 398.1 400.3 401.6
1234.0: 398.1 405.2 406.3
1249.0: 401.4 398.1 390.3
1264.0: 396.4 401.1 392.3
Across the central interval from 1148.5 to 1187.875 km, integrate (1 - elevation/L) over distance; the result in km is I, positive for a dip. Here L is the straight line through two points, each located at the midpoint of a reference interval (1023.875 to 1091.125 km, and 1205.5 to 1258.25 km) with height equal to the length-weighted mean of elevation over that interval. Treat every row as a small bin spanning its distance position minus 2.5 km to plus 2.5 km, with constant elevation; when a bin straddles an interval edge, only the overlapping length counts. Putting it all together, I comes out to 2.7 km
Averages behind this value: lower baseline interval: 402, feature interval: 373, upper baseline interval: 399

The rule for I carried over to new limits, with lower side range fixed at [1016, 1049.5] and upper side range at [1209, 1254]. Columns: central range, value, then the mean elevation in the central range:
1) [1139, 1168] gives 3.6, 353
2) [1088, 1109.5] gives 0.8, 392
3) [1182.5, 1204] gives 0.0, 402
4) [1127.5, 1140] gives 0.6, 385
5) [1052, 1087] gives 0.8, 398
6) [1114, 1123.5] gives 0.4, 389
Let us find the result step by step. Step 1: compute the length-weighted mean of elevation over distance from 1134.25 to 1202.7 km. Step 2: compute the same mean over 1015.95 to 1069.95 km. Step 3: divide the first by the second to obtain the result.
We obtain 0.9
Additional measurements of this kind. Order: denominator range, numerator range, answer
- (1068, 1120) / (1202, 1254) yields 1.02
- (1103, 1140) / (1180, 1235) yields 1.03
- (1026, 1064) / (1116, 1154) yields 0.94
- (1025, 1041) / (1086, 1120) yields 0.95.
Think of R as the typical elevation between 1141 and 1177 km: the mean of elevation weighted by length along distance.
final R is 364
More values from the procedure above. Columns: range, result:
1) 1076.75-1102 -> 391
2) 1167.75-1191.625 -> 406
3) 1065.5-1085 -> 396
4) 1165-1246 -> 400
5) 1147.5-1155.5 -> 371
